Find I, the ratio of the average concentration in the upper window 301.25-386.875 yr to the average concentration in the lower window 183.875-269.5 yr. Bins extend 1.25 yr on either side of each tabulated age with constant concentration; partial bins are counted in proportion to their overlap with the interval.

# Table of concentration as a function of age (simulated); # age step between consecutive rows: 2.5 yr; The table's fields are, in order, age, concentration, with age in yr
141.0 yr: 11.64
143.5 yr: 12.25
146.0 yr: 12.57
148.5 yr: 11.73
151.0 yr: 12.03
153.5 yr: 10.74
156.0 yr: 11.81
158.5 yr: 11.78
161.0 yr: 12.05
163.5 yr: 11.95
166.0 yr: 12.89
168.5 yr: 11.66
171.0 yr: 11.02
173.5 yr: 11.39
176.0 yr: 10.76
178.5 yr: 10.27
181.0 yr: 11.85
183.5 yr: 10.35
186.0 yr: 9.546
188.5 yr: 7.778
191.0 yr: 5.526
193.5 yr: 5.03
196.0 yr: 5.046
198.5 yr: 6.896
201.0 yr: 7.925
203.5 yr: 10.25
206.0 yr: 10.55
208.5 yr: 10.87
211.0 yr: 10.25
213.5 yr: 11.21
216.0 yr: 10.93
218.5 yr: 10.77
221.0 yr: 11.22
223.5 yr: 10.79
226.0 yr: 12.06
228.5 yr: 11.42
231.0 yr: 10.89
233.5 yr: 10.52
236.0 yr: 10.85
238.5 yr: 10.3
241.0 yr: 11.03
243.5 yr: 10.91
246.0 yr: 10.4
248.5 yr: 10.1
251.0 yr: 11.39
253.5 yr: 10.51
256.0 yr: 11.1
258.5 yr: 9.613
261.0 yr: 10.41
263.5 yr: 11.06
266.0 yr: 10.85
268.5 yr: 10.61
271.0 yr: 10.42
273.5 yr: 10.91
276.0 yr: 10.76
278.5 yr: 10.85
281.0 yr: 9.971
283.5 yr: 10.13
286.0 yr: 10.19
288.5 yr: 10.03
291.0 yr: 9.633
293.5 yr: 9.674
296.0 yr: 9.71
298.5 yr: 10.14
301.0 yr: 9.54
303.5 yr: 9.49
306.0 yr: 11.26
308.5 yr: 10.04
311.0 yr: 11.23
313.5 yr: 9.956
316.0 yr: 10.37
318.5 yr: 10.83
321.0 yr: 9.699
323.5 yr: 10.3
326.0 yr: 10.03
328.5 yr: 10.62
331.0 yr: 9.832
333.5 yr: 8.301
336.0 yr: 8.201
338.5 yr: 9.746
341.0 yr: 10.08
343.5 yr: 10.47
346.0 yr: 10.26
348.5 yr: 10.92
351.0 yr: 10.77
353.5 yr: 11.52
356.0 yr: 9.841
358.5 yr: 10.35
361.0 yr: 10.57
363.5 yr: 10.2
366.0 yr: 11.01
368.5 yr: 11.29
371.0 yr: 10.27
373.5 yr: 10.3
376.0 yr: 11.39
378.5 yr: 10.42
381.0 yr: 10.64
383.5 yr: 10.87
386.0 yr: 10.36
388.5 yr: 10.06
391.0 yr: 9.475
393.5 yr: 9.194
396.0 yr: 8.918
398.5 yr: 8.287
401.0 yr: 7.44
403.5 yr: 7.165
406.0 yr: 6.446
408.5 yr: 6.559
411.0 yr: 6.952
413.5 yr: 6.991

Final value 1.04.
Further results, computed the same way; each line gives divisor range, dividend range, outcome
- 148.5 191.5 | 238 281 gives 0.98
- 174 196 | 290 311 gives 1.14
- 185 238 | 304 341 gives 1.05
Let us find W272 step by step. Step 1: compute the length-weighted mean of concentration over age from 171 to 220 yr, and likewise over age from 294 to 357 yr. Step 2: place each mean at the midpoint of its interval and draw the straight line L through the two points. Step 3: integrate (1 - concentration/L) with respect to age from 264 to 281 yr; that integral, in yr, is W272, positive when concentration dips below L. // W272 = -1.51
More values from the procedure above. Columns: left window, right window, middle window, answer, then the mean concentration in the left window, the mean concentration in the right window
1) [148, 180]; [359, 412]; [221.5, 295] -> 0.34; 11.5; 9.44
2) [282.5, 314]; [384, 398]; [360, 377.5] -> -1.81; 10.1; 9.6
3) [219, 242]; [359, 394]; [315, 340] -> 2.00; 11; 10.5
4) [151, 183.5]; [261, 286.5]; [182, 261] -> 8.01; 11.5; 10.6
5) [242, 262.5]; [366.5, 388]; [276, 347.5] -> 3.93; 10.6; 10.7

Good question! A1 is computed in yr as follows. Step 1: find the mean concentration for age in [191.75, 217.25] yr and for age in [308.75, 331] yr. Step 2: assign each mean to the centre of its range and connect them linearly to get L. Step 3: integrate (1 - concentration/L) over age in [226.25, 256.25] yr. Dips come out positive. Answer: -4.87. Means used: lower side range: 8.83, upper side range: 10.3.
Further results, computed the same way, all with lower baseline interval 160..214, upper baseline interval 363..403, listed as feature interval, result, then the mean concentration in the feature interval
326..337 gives 0.61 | 9.35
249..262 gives -1.01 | 10.6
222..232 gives -1.54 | 11.3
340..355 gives -1.14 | 10.7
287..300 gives 0.02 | 9.84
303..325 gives -1.11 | 10.4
